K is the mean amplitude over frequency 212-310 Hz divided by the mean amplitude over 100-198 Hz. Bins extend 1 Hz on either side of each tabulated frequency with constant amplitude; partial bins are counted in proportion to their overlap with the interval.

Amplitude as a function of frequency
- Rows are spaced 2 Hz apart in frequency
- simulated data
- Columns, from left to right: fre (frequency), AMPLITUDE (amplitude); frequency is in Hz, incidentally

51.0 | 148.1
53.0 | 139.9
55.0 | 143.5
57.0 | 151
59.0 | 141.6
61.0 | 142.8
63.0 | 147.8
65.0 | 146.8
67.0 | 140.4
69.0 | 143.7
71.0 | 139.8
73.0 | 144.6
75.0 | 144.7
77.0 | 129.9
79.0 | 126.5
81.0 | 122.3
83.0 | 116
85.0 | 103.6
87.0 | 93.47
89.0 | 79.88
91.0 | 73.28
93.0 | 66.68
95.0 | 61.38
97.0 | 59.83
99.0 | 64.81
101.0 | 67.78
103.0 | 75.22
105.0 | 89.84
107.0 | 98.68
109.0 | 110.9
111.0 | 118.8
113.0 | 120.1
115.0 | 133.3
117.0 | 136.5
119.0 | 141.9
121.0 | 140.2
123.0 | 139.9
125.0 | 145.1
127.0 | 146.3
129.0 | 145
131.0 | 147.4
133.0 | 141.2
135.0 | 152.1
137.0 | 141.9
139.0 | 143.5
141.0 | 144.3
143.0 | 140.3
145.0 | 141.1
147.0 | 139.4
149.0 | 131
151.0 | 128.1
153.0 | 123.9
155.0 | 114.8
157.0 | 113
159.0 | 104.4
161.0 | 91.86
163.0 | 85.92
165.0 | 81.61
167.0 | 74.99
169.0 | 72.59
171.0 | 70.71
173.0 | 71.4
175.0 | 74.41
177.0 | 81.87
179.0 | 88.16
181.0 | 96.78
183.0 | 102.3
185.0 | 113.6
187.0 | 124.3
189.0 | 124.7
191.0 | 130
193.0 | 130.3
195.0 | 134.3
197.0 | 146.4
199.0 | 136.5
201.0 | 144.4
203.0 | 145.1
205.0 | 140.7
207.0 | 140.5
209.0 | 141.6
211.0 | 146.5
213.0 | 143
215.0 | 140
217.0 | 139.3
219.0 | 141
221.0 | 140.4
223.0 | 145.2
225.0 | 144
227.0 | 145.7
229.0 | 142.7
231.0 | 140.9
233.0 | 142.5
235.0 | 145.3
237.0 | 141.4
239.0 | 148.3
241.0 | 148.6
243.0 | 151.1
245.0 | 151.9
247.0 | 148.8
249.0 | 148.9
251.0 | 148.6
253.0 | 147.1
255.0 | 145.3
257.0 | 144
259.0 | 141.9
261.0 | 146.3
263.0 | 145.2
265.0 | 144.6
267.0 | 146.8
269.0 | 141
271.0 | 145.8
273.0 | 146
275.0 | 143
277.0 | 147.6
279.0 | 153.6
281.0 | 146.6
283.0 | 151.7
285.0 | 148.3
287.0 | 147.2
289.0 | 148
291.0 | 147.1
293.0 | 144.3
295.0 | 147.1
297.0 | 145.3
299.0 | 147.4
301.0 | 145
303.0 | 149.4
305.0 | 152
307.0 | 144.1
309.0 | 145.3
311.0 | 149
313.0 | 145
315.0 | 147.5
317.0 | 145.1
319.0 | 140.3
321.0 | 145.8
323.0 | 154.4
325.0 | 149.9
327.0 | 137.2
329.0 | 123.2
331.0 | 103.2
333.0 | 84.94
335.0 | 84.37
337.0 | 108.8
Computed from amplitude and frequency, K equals 1.25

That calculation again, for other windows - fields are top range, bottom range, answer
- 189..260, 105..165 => 1.11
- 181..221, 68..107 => 1.34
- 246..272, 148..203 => 1.35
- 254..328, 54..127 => 1.25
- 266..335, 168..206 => 1.27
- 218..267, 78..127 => 1.39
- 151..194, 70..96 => 0.92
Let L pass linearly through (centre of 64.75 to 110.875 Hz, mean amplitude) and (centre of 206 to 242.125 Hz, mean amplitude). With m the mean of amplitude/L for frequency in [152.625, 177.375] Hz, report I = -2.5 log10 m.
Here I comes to 0.380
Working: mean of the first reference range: 104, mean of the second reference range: 143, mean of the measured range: 88.7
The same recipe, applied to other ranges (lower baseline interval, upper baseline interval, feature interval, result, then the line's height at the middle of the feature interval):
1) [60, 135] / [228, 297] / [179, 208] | 0.06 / 134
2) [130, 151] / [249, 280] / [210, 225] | 0.01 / 144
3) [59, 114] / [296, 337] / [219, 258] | -0.15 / 127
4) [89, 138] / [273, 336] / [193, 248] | -0.12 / 128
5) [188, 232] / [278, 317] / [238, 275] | -0.02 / 144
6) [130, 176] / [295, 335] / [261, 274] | -0.11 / 131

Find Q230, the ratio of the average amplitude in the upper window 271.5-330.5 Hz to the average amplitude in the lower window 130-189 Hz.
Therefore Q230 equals 1.3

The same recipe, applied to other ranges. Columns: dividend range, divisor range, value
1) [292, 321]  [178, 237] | 1.09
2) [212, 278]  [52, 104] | 1.27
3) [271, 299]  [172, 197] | 1.37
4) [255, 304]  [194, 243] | 1.02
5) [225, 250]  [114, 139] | 1.03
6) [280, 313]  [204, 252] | 1.02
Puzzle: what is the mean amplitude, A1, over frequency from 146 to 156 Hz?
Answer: 127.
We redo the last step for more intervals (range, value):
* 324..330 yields 137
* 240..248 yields 150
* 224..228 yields 145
